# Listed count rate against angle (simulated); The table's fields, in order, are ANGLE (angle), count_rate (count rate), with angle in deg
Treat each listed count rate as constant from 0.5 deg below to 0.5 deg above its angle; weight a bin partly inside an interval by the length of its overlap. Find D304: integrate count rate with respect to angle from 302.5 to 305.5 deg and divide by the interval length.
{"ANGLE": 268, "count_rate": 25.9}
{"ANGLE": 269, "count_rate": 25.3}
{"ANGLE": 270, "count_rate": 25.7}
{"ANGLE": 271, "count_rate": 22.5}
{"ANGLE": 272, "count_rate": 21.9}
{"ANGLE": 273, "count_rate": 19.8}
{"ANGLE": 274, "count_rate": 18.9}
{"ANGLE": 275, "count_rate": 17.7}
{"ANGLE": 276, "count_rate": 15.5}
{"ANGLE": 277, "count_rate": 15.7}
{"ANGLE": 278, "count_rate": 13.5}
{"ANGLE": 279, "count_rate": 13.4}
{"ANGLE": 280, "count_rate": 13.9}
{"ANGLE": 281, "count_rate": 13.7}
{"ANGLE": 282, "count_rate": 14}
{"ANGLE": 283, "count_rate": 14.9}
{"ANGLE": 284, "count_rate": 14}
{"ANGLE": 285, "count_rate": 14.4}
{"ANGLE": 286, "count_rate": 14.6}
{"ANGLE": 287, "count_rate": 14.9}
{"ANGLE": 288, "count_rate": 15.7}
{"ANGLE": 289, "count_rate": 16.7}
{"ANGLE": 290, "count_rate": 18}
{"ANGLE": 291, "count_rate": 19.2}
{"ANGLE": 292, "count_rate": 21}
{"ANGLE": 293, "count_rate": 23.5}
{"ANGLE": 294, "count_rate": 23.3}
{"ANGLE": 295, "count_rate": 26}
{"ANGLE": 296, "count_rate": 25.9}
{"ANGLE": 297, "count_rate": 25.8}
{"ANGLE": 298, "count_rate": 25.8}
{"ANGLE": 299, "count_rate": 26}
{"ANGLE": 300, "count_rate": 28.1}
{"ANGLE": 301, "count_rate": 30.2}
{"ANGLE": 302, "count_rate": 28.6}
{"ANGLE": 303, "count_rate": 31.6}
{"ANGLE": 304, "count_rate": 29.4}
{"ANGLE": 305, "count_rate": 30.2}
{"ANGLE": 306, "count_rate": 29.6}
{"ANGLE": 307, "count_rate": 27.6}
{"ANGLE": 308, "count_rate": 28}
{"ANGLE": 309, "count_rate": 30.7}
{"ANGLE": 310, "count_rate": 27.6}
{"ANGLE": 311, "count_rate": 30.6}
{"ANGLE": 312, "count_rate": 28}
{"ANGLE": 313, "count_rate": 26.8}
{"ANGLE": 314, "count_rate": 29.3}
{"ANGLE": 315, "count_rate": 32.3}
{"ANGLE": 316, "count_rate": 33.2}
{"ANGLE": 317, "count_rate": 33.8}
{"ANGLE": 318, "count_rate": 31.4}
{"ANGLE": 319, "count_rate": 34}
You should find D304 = 30.4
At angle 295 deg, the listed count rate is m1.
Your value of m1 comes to 26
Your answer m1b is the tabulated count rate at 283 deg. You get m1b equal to 14.9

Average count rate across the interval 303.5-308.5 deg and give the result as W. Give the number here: 29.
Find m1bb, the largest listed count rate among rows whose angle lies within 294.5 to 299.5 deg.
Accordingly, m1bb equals 26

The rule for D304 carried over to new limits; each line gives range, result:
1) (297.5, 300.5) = 26.6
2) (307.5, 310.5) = 28.8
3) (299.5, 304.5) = 29.6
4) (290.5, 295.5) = 22.6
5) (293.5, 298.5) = 25.4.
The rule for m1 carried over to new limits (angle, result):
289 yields 16.7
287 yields 14.9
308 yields 28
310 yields 27.6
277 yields 15.7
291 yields 19.2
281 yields 13.7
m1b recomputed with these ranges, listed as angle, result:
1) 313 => 26.8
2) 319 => 34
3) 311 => 30.6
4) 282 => 14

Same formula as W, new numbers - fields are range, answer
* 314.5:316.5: 32.8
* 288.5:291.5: 18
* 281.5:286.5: 14.4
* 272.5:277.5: 17.5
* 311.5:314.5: 28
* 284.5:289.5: 15.3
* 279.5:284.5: 14.1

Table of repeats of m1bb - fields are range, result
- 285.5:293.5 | 23.5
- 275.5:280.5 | 15.7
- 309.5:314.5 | 30.6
